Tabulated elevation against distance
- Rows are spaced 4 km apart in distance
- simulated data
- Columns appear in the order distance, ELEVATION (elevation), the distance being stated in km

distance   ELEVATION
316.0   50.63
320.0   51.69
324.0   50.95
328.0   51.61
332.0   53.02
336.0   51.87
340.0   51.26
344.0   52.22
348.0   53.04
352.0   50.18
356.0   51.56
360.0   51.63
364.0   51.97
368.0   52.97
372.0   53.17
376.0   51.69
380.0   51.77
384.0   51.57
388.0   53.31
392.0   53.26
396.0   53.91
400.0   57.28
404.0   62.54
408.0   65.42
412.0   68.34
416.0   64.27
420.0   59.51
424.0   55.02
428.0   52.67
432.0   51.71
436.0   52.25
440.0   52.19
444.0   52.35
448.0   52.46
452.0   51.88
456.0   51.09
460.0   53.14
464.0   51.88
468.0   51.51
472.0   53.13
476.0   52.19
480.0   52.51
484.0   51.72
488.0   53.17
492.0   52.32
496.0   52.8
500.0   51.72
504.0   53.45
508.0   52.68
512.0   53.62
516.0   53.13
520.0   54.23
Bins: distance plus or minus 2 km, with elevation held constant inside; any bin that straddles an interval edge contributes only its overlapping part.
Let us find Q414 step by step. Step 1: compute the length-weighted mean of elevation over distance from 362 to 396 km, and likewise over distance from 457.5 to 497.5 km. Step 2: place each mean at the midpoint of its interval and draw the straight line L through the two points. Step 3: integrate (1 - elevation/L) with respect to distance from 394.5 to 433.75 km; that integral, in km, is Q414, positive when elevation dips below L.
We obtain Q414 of -5.0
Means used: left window 52.5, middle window 59.2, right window 52.4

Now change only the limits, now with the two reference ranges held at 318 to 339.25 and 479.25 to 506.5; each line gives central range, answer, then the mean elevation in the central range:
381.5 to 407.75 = -1.9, 55.9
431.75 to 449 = 0.0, 52.2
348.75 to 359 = 0.1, 51.2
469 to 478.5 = 0.0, 52.5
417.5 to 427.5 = -0.9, 56.9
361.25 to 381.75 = -0.1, 52.3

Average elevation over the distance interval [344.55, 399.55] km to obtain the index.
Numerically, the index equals 52.4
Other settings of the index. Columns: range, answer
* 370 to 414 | 56.6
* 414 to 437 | 56.1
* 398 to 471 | 55.8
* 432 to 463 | 52.2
